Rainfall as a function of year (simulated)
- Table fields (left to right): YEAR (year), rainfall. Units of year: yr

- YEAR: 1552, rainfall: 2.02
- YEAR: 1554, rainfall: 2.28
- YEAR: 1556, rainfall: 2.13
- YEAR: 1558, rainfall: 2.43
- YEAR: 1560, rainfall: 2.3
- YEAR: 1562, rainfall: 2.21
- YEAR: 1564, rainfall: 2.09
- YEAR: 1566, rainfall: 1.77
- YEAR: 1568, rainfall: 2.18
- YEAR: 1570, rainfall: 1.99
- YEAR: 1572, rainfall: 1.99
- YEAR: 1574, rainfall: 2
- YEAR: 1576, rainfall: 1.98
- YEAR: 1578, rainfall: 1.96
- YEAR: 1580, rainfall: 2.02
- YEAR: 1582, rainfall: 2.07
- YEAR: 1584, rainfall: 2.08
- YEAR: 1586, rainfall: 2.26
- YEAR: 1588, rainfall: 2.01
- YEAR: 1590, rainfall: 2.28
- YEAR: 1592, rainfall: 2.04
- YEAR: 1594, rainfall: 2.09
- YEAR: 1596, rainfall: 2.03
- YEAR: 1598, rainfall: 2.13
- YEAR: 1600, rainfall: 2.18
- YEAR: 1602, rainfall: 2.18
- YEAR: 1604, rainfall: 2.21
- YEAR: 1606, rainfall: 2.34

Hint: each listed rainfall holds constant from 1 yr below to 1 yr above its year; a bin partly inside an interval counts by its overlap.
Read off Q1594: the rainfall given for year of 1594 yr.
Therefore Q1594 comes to 2.09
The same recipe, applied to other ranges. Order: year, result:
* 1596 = 2.03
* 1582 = 2.07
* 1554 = 2.28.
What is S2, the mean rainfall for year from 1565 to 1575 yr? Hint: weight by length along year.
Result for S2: 1.99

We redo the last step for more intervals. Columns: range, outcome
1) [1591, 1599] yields 2.07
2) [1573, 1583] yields 2.01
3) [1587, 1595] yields 2.1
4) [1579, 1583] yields 2.04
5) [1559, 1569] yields 2.11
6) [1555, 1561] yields 2.29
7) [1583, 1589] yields 2.12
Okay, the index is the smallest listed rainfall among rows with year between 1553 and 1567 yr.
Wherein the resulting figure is 1.77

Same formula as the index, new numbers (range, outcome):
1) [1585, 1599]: 2.01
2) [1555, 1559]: 2.13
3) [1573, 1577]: 1.98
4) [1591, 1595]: 2.04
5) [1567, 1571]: 1.99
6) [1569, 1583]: 1.96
